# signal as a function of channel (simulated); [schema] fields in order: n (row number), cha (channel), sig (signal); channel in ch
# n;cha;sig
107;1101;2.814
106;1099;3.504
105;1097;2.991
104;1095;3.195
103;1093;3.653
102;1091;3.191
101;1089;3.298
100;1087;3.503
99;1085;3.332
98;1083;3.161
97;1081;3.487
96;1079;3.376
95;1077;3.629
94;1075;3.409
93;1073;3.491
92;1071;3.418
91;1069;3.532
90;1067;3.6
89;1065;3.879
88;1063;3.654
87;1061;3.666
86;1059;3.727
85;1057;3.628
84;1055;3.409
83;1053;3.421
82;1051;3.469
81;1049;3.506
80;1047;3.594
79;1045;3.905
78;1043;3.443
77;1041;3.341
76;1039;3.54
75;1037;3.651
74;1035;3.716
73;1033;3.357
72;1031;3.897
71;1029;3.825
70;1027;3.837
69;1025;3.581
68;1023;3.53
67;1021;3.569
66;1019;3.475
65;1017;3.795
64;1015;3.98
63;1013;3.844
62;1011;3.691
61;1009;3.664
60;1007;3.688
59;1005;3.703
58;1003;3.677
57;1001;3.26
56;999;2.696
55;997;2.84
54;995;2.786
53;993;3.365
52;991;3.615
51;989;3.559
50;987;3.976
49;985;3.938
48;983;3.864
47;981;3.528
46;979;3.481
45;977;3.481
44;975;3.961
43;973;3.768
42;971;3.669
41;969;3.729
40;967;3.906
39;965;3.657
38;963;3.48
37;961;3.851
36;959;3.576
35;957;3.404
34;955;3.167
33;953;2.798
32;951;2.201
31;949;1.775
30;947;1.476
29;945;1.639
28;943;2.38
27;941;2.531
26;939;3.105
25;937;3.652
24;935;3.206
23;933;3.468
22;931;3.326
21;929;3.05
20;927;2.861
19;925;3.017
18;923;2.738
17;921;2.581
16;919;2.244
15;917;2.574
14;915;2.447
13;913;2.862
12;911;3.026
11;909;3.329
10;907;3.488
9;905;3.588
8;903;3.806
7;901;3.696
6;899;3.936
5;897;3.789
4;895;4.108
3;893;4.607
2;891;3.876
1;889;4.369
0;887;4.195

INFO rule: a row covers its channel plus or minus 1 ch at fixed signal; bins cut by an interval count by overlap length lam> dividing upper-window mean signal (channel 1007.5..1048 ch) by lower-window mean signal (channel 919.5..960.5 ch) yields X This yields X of 1.31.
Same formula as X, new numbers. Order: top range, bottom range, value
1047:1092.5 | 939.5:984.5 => 1.11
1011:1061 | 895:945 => 1.17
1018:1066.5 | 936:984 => 1.14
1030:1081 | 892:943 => 1.11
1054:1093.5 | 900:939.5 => 1.13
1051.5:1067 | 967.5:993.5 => 0.98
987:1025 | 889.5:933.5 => 1.06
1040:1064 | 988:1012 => 1.05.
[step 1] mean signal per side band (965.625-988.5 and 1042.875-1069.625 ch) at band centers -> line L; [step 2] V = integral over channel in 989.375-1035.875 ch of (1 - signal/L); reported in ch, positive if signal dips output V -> 1.8 ch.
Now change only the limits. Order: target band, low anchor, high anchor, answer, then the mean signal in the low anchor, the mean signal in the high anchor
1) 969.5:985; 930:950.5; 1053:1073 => -4.0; 2.64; 3.6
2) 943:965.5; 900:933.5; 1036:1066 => 3.0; 3.06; 3.59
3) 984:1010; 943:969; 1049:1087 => -2.5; 2.92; 3.52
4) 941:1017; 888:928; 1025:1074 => 3.4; 3.35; 3.6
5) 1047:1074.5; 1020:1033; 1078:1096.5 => -0.6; 3.68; 3.35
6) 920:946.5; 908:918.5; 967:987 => 2.0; 2.82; 3.74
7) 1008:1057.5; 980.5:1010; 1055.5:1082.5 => -1.5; 3.48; 3.57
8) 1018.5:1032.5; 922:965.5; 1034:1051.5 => -0.8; 2.92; 3.58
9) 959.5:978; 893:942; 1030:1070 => -2.0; 3.21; 3.6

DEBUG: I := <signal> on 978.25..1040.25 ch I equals 3.58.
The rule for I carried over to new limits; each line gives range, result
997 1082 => 3.58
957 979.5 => 3.68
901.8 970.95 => 3.01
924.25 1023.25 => 3.31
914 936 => 2.86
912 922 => 2.54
